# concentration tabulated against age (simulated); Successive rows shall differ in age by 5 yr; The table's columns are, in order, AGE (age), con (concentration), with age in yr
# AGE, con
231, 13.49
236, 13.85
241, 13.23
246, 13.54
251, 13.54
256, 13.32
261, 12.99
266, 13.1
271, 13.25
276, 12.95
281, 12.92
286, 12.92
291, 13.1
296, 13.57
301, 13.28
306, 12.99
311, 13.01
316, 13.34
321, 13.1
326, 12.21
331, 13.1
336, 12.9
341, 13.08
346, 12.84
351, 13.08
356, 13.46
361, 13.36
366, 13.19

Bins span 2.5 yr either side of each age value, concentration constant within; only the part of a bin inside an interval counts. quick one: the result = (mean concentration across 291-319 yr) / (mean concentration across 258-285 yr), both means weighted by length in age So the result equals 1.0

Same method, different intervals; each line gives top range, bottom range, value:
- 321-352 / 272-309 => 0.98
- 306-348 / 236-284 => 0.98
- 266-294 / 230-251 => 0.96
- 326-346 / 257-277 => 0.98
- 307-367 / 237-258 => 0.97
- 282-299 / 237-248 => 0.98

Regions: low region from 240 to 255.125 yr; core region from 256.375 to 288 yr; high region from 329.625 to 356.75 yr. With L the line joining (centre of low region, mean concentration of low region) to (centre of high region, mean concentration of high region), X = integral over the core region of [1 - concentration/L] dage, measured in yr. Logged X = 0.7 yr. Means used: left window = 13.4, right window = 13.1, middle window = 13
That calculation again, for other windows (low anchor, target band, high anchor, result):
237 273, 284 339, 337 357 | 0.5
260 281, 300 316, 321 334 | -0.3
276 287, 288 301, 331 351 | -0.4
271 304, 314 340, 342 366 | 0.5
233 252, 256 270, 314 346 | 0.3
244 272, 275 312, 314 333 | 0.0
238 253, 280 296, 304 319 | 0.2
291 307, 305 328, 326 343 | 0.3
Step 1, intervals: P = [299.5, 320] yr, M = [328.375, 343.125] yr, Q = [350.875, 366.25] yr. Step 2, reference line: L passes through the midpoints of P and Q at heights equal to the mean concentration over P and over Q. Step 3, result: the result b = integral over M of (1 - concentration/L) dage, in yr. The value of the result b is 0.2 yr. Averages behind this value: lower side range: 13.1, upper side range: 13.3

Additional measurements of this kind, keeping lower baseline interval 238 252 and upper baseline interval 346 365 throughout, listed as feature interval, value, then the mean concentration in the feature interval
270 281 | 0.28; 13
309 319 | 0.10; 13.2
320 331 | 0.49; 12.7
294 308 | 0.06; 13.3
